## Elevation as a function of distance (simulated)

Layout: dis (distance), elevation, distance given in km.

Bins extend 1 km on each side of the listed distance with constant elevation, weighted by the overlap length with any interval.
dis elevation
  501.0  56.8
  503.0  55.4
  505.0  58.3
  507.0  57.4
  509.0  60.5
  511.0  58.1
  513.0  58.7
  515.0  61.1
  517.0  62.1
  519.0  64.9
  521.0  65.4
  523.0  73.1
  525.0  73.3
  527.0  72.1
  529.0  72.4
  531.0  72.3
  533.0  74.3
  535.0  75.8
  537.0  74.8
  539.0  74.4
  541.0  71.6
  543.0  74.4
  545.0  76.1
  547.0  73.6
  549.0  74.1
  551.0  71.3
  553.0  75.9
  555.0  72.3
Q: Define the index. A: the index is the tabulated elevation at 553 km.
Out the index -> 75.9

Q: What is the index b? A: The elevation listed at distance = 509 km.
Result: 60.5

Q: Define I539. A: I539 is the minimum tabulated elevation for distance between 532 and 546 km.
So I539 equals 71.6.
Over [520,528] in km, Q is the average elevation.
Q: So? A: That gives 71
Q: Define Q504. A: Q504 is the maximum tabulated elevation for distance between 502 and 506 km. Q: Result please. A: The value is 58.3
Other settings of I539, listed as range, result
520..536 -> 65.4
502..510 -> 55.4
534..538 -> 74.8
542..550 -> 73.6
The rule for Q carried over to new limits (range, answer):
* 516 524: 66.4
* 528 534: 73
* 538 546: 74.1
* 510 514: 58.4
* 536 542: 73.6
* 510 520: 61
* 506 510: 59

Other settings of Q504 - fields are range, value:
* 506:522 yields 65.4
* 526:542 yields 75.8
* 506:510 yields 60.5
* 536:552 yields 76.1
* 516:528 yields 73.3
